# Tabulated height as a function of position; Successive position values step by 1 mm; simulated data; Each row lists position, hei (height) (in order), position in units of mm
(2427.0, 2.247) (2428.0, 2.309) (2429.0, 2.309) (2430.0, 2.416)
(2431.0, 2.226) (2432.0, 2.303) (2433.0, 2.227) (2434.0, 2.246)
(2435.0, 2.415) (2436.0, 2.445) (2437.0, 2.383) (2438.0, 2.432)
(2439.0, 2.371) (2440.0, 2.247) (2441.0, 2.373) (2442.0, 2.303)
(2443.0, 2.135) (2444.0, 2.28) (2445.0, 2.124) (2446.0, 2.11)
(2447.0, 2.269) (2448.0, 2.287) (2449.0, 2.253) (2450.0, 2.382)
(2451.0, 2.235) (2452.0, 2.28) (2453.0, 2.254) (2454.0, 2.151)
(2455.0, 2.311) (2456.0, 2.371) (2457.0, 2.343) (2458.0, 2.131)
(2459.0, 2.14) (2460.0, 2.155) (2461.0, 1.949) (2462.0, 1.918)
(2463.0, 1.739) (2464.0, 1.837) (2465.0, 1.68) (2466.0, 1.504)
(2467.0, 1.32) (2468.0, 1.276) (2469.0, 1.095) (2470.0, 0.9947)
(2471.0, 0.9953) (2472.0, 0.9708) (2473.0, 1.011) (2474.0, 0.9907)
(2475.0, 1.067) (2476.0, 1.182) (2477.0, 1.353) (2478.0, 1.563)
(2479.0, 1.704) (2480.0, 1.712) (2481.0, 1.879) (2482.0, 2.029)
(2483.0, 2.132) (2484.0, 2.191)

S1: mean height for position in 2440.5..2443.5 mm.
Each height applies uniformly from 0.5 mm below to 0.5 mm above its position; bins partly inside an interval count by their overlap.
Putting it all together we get 2.27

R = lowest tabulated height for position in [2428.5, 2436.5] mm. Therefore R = 2.226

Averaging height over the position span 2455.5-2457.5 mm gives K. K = 2.36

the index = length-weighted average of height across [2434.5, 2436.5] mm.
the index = 2.43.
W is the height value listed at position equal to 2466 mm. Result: 1.504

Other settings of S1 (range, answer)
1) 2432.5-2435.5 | 2.3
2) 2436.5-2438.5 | 2.41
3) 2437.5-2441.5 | 2.36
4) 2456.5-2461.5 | 2.14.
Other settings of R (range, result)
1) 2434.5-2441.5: 2.247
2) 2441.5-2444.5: 2.135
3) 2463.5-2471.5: 0.9947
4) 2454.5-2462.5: 1.918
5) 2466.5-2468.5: 1.276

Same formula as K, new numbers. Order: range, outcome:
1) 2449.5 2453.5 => 2.29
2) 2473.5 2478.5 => 1.23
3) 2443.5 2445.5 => 2.2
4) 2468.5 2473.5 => 1.01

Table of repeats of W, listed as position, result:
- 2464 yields 1.837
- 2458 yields 2.131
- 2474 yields 0.9907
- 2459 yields 2.14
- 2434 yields 2.246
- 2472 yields 0.9708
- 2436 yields 2.445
